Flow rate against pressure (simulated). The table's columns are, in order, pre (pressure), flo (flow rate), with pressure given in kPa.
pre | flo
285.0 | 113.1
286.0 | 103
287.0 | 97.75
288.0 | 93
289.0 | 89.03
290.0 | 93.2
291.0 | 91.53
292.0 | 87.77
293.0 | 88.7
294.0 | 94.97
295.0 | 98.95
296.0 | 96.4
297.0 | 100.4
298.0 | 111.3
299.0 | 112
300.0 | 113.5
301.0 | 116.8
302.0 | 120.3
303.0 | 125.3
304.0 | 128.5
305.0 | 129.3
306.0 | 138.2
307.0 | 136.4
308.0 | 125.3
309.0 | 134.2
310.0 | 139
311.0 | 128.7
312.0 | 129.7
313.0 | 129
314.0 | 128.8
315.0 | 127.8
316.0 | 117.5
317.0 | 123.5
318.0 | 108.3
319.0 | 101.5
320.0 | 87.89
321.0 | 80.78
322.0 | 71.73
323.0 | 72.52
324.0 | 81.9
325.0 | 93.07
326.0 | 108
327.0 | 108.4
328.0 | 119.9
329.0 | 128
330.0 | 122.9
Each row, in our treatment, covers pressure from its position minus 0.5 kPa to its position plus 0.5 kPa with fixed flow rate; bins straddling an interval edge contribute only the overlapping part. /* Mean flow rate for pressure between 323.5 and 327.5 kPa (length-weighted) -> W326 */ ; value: 97.8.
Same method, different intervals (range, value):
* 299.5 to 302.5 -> 117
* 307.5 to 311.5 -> 132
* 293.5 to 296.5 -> 96.8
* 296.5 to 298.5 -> 106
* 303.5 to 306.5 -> 132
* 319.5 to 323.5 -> 78.2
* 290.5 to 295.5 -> 92.4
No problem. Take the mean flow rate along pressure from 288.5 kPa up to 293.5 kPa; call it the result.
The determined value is 90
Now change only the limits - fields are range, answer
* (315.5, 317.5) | 120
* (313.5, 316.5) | 125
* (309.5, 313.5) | 132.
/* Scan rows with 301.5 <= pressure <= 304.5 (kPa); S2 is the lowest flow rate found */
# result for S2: 120.3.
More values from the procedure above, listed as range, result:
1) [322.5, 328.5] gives 72.52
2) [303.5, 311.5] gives 125.3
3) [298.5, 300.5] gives 112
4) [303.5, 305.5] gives 128.5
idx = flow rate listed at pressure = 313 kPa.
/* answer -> 129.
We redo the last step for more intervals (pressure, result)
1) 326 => 108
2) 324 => 81.9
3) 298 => 111.3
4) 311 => 128.7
